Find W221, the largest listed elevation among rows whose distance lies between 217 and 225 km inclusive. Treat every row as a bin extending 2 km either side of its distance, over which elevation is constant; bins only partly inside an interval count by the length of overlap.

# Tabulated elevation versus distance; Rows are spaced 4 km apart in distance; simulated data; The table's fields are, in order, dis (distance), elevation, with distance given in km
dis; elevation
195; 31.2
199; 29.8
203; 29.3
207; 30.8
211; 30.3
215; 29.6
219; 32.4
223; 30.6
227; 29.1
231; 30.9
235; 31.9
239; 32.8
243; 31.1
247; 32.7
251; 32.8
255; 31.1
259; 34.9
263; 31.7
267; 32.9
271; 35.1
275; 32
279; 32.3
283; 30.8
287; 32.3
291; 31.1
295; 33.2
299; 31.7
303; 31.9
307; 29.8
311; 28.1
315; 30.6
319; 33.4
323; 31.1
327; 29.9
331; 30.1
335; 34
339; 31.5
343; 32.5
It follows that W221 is 32.4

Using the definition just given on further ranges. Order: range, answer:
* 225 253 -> 32.8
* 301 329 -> 33.4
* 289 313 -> 33.2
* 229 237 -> 31.9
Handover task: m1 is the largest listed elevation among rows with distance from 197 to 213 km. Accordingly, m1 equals 30.8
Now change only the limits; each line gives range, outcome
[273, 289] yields 32.3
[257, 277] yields 35.1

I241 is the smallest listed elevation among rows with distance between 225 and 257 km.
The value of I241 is 29.1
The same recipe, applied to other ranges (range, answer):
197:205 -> 29.3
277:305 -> 30.8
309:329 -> 28.1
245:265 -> 31.1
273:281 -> 32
